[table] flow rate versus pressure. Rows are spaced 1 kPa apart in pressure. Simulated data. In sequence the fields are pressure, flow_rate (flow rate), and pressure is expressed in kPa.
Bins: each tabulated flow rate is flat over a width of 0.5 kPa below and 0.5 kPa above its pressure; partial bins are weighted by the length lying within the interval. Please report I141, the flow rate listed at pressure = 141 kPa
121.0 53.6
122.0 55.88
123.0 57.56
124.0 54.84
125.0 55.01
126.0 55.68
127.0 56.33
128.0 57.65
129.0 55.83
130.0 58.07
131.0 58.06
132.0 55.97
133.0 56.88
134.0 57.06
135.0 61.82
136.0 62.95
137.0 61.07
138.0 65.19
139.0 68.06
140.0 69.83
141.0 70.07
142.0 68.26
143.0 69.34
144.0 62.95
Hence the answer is 70.07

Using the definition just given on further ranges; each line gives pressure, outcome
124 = 54.84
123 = 57.56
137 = 61.07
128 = 57.65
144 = 62.95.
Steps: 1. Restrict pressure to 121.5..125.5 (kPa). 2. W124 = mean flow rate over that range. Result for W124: 55.8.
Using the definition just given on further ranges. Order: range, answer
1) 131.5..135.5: 57.9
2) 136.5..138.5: 63.1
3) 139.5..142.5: 69.4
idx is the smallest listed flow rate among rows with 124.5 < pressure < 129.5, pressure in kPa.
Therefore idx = 55.01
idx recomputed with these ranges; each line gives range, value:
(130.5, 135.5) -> 55.97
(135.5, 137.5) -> 61.07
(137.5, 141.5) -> 65.19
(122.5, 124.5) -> 54.84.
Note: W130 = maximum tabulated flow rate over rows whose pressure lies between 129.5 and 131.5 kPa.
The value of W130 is 58.07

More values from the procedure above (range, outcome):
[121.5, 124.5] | 57.56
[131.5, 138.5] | 65.19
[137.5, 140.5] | 69.83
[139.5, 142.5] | 70.07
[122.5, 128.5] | 57.65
